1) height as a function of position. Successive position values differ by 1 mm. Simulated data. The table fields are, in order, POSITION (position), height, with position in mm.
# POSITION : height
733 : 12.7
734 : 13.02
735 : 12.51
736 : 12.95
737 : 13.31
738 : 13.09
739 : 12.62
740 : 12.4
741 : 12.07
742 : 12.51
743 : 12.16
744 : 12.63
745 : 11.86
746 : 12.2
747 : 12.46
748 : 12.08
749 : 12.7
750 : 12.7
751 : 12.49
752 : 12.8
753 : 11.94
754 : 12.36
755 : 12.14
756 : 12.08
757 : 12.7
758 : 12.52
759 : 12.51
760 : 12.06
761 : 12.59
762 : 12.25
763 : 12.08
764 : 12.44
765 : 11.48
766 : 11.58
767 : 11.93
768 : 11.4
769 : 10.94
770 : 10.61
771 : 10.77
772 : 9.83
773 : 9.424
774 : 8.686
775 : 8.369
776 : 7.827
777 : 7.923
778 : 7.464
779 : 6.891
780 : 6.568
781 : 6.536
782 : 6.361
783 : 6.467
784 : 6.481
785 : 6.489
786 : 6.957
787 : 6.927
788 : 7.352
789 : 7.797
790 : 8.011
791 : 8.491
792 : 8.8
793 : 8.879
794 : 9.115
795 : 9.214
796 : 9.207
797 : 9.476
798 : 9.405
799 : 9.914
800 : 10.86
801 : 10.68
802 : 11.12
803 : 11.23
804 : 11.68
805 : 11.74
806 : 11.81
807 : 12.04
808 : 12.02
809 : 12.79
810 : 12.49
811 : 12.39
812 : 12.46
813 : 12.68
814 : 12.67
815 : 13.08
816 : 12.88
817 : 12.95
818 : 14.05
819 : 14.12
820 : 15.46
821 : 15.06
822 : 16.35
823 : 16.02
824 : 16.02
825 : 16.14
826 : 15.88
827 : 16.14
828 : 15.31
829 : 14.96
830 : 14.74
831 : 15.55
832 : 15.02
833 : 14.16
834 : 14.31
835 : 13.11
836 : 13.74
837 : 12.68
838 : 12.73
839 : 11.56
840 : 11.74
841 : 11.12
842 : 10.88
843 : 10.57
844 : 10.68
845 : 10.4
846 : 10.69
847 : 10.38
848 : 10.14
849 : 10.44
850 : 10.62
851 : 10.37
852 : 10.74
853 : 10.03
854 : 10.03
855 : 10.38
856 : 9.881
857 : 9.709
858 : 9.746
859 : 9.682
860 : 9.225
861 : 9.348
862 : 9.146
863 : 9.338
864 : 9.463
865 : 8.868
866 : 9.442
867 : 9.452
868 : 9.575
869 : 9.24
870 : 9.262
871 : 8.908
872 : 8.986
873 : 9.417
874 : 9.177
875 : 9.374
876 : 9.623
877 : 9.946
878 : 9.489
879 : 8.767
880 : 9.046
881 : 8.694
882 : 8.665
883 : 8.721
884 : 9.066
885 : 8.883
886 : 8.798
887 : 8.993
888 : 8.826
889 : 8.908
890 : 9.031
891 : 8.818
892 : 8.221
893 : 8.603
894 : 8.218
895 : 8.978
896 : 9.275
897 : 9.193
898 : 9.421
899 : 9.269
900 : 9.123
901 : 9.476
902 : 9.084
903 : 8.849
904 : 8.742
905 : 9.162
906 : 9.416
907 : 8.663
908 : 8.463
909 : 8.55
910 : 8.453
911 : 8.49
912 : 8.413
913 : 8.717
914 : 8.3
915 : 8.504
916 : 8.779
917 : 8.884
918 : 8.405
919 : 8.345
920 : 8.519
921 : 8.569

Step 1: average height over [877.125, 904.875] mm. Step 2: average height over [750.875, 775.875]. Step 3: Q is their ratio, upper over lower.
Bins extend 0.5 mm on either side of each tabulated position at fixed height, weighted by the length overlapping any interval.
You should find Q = 0.8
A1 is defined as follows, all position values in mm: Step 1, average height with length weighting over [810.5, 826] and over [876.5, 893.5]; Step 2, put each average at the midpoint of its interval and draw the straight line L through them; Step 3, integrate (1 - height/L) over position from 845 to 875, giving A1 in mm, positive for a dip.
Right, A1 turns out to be 3.2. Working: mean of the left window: 14.2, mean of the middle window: 9.72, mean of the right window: 8.91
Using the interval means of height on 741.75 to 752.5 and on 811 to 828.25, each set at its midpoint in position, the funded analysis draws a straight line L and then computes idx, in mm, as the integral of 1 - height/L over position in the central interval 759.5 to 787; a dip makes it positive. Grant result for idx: 8.0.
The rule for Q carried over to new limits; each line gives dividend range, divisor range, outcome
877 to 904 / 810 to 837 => 0.62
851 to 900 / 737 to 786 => 0.86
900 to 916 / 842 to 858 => 0.85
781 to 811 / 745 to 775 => 0.81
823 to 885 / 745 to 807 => 1.08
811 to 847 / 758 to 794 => 1.47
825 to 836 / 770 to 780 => 1.74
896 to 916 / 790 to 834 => 0.70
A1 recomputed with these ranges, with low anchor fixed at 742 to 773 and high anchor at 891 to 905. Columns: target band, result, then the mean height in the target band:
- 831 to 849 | -3.2 mm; 12.1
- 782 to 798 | 4.7 mm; 7.97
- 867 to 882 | 0.4 mm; 9.24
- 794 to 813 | -0.3 mm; 11.1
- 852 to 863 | 0.1 mm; 9.75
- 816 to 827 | -4.7 mm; 15.1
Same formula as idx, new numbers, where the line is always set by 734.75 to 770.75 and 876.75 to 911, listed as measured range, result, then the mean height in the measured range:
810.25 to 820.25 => -2.3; 13.2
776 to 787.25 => 4.6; 6.87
